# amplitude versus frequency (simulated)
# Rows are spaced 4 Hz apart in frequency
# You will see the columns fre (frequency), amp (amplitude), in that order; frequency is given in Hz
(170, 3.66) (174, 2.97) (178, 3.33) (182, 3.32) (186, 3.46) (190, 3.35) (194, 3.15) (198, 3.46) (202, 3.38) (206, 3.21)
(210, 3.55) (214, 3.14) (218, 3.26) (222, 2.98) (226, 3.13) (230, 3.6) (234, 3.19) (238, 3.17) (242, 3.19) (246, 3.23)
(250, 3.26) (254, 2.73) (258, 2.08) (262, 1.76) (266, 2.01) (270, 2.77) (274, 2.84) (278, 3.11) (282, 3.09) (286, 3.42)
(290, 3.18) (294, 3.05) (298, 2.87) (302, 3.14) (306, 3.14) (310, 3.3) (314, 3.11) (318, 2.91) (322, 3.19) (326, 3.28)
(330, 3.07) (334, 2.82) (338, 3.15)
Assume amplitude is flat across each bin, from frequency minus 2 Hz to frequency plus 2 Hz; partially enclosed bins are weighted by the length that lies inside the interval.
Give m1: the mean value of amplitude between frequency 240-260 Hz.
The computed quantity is 2.9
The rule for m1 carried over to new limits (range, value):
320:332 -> 3.18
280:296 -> 3.19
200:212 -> 3.38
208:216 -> 3.34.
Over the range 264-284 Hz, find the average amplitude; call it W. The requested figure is 2.76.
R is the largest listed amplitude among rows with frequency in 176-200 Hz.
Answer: 3.46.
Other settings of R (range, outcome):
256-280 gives 3.11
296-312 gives 3.3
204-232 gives 3.6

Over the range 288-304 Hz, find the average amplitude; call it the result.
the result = 3.06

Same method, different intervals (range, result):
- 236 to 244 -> 3.18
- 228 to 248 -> 3.28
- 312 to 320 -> 3.01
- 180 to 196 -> 3.32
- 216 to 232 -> 3.24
